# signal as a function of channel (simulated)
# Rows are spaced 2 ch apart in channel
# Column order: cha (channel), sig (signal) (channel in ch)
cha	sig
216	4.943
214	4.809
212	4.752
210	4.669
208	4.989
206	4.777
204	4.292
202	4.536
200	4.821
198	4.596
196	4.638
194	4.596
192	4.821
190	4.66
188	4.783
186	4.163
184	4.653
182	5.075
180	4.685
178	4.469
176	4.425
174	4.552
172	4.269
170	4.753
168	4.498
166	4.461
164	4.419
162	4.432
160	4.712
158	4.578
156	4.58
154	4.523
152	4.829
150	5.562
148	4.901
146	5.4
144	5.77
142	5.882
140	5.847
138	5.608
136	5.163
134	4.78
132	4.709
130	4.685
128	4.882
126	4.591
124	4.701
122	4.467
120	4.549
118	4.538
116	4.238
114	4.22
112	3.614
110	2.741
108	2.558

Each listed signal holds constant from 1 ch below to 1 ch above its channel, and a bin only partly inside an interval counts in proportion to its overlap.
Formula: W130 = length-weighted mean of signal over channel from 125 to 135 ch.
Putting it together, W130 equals 4.73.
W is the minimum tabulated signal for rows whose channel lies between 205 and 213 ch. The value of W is 4.669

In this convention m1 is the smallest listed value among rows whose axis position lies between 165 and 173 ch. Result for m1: 4.269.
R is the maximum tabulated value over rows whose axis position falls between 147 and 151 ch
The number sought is 5.562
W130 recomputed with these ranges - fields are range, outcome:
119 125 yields 4.57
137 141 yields 5.73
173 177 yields 4.49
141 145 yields 5.83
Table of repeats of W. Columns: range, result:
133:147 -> 4.78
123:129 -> 4.591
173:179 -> 4.425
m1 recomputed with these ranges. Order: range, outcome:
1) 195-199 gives 4.596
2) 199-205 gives 4.292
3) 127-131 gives 4.685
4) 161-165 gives 4.419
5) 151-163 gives 4.432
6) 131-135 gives 4.709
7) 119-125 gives 4.467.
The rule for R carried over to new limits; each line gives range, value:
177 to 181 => 4.685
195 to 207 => 4.821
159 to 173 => 4.753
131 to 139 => 5.608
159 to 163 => 4.712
